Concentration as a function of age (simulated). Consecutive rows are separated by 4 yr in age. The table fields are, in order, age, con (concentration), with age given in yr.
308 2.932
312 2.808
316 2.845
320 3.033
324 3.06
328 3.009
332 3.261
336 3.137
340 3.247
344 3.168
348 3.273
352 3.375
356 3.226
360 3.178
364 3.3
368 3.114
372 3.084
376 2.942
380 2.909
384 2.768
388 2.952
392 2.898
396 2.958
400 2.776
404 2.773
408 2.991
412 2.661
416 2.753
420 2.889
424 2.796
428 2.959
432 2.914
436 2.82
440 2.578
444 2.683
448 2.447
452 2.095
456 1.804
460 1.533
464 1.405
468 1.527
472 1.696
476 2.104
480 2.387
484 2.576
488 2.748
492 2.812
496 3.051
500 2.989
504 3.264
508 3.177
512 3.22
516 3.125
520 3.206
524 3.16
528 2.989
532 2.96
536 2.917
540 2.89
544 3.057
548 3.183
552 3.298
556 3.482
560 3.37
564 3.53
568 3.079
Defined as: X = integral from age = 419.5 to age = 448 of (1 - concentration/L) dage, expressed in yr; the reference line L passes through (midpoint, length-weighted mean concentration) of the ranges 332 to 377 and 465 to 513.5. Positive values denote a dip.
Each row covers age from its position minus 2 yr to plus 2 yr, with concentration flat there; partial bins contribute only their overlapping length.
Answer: 0.7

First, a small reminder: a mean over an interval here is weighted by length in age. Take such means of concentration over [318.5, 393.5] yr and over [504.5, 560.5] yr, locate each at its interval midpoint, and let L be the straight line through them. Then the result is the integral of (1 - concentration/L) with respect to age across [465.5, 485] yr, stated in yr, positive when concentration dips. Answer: 6.9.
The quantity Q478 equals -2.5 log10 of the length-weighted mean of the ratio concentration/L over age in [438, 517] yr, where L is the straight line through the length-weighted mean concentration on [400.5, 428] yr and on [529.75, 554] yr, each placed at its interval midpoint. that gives 0.20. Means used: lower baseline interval 2.82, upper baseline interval 3.05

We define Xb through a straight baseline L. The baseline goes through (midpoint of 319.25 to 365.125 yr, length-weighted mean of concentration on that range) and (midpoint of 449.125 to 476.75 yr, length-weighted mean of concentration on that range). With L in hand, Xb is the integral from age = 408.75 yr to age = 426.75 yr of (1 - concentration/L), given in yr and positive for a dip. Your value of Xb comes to -4.1 yr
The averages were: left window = 3.19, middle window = 2.8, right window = 1.74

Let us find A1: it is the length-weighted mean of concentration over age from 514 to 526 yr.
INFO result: 3.16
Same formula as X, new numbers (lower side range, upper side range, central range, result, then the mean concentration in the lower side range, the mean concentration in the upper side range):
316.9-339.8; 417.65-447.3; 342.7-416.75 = -1.5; 3.1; 2.79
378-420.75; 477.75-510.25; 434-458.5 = 4.0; 2.85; 2.87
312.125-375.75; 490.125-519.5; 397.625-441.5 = 4.3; 3.14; 3.1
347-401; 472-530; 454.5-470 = 7.2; 3.05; 2.87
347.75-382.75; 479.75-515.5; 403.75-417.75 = 1.3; 3.14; 2.95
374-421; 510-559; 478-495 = 2.1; 2.86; 3.13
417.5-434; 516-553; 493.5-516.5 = -0.8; 2.89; 3.07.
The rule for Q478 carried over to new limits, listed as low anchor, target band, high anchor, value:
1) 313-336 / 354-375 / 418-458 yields -0.10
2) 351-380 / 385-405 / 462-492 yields 0.00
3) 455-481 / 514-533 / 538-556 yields -0.14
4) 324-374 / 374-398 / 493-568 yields 0.10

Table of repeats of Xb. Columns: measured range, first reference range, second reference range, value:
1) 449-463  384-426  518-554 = 5.3 yr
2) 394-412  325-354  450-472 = -3.4 yr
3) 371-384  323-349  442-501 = -0.2 yr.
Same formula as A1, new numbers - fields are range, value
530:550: 3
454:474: 1.59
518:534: 3.08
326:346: 3.16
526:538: 2.96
